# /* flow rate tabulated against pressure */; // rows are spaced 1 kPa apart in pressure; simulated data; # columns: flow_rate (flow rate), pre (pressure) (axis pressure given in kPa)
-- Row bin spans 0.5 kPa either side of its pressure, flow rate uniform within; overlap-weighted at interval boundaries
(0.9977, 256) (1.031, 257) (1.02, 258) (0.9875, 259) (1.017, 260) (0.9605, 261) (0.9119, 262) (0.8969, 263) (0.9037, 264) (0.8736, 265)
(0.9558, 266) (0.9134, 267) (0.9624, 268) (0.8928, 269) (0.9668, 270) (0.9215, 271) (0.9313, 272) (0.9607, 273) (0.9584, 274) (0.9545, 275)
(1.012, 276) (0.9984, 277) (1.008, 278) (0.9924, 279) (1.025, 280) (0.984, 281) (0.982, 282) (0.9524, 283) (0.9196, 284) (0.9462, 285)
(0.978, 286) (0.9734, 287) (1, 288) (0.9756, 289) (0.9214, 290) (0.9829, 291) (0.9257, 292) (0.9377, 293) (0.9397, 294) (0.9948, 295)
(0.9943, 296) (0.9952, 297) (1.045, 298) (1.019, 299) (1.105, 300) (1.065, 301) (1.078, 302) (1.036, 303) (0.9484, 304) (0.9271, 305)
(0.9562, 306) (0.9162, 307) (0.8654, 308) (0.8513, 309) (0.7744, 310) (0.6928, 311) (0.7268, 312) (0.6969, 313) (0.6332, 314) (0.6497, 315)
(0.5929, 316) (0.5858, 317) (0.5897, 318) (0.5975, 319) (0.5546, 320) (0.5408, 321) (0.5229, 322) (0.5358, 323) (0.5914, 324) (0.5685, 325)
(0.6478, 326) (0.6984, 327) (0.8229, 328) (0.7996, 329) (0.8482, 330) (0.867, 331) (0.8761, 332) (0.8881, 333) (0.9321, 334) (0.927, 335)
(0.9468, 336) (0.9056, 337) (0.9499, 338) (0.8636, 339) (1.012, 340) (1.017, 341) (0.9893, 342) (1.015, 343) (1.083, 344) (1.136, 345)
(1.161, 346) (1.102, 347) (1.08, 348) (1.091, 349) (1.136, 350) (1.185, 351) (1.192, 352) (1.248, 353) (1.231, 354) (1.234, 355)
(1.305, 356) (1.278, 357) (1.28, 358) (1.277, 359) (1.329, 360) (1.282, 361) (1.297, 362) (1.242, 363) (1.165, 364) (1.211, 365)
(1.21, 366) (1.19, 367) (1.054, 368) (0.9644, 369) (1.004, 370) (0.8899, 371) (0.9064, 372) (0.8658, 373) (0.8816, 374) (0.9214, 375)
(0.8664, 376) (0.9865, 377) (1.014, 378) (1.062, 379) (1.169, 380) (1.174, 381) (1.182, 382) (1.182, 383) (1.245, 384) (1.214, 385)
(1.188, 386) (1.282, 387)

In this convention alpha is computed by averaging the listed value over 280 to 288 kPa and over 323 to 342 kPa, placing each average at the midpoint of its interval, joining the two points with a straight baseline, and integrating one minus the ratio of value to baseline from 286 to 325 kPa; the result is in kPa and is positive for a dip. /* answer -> 3.5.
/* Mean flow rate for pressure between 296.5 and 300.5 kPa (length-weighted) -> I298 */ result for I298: 1.04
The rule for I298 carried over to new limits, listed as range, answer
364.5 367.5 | 1.2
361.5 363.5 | 1.27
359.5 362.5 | 1.3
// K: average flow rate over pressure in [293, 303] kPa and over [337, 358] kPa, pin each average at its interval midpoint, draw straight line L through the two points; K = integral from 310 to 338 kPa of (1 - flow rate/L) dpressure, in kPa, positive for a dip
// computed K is 9.3 kPa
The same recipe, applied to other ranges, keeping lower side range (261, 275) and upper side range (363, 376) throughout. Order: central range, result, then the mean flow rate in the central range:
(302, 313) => 1.08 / 0.871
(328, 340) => 1.18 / 0.893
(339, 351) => -0.83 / 1.07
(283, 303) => -0.77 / 0.99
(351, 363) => -2.98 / 1.26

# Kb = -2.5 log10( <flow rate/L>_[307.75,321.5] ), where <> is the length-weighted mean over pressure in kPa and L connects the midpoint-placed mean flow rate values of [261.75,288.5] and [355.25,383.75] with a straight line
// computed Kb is 0.467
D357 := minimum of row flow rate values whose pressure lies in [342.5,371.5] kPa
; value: 0.8899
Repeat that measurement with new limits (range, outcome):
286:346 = 0.5229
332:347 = 0.8636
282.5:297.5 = 0.9196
